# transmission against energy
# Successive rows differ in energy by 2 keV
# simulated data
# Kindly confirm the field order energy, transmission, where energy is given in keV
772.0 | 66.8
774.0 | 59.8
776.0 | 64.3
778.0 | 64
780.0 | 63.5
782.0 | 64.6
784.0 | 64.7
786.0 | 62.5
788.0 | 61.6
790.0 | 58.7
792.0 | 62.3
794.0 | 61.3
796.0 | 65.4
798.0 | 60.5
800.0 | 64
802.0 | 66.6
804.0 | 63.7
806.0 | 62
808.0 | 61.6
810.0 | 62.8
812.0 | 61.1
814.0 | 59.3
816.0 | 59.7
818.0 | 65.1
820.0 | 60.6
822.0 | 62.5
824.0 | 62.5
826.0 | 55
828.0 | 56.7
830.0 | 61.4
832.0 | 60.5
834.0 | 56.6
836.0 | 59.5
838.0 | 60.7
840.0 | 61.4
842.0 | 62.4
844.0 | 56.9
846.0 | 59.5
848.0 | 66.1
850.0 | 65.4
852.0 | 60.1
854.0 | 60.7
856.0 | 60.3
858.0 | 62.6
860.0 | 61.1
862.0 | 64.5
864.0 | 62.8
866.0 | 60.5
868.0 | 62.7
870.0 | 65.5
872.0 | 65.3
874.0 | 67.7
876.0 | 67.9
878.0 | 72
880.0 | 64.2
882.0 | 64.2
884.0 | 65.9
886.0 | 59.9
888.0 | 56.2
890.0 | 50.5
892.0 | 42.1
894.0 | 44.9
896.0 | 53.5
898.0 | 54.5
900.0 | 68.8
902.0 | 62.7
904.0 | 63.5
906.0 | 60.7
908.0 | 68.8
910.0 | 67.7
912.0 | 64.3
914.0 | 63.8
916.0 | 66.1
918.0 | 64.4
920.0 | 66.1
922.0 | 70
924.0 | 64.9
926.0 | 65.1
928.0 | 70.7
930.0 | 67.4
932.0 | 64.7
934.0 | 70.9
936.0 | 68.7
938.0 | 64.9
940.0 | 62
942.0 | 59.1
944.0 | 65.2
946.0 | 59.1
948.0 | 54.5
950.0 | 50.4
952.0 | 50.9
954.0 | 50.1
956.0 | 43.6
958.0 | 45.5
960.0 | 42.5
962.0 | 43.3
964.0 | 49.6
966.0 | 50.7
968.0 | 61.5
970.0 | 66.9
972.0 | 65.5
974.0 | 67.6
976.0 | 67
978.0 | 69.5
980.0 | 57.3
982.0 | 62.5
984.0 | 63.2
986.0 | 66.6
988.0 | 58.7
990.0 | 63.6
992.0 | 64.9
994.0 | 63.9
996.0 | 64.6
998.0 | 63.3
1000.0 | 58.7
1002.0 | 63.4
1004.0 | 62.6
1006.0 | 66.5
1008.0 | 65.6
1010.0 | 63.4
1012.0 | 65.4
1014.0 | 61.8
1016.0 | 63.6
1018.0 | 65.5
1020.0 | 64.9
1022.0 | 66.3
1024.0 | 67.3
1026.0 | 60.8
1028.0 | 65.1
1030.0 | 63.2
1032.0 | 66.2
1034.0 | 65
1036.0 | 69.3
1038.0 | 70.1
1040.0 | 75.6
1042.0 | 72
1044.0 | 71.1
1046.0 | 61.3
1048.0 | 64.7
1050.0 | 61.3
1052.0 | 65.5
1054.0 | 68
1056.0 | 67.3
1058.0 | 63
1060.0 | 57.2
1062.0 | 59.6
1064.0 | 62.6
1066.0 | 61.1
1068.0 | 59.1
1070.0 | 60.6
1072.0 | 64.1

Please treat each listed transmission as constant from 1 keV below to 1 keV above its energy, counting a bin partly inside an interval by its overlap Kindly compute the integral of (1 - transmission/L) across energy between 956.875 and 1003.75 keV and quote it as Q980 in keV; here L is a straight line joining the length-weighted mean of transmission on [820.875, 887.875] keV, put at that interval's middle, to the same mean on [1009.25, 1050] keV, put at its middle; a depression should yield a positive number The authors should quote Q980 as 3.6 keV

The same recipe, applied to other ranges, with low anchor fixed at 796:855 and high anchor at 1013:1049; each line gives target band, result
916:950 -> -0.3 keV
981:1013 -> 0.9 keV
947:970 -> 5.2 keV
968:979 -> -0.3 keV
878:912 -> 1.7 keV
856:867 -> 0.0 keV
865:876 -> -0.4 keV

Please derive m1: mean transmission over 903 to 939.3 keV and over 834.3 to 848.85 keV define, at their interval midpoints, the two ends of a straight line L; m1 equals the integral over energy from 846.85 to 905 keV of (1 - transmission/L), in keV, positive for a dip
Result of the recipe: 1.6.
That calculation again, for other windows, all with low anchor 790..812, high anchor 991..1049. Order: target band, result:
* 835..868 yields 0.9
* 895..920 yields 0.3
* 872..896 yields 1.6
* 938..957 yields 2.6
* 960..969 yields 2.0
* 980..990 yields 0.4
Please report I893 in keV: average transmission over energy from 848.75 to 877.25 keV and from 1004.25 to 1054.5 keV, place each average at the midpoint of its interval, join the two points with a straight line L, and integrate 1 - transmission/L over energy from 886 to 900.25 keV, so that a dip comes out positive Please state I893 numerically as 2.5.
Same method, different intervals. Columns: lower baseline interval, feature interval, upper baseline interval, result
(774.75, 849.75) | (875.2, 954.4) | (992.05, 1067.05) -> 1.62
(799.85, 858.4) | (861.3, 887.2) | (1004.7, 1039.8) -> -1.08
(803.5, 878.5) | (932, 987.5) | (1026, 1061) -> 4.99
